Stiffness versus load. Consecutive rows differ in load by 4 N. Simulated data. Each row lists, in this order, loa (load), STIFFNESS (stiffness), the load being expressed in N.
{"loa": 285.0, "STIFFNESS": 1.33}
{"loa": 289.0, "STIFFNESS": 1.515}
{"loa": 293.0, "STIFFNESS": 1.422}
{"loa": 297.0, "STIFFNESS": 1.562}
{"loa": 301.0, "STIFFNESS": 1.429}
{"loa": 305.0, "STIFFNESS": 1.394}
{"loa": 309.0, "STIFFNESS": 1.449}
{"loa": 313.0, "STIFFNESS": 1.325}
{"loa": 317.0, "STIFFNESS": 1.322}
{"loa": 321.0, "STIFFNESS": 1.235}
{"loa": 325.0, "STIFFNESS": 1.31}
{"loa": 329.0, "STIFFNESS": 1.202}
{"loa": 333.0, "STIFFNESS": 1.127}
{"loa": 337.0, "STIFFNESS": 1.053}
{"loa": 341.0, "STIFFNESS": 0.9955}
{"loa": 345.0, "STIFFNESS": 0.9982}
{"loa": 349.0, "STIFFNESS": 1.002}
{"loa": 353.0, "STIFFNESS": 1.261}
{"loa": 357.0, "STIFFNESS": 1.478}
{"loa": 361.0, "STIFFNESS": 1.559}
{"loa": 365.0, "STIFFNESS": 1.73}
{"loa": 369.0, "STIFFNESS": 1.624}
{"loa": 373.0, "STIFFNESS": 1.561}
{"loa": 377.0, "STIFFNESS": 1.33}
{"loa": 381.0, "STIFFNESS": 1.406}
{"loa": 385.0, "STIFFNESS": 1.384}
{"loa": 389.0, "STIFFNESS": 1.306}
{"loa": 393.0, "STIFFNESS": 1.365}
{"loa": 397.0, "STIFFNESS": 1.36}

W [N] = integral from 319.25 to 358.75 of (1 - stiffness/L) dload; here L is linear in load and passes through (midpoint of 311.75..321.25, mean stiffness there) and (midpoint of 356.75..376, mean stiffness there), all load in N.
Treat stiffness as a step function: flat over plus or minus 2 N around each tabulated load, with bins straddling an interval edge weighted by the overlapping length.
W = 7.3 N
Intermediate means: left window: 1.3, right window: 1.59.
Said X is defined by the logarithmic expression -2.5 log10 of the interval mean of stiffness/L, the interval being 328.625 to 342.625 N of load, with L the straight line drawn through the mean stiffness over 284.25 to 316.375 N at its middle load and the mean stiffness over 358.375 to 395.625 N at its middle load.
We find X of 0.31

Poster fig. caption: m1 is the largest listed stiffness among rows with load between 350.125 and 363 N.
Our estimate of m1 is 1.559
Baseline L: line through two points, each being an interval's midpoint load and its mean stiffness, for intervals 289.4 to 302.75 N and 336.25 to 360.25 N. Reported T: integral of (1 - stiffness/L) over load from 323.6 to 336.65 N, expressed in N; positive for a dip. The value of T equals 0.83 N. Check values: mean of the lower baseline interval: 1.48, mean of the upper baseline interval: 1.16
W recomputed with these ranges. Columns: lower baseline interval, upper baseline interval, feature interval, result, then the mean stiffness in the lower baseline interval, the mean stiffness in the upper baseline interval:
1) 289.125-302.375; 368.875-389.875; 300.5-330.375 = 2.8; 1.48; 1.43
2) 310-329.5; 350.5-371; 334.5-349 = 4.1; 1.29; 1.52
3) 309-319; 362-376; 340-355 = 4.4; 1.35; 1.61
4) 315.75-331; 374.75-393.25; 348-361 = 0.0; 1.26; 1.36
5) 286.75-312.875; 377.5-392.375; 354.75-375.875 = -3.0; 1.45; 1.36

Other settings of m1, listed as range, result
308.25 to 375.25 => 1.73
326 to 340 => 1.202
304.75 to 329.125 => 1.449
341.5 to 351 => 1.002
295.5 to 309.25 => 1.562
